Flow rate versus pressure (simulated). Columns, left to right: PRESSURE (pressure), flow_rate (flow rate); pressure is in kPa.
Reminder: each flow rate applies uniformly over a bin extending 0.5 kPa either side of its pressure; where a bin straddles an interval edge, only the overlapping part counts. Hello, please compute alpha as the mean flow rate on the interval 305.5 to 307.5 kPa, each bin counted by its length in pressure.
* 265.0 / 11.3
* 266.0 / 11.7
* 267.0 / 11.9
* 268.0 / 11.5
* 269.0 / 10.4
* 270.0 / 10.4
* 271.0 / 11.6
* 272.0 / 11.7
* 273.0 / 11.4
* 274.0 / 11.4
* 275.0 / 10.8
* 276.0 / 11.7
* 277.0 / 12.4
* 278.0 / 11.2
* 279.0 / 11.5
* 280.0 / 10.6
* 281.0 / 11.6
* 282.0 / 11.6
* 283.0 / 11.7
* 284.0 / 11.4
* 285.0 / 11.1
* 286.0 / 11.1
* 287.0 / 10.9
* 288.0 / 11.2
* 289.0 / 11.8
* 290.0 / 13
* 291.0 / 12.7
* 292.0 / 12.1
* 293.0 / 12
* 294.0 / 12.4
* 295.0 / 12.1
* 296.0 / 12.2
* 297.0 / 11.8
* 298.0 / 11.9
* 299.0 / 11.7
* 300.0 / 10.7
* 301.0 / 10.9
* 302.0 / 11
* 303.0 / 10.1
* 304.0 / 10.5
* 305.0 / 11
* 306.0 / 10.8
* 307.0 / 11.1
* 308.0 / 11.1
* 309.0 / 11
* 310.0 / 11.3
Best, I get 10.9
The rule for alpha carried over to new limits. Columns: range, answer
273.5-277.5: 11.6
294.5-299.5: 11.9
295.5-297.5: 12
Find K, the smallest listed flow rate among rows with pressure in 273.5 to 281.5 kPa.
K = 10.6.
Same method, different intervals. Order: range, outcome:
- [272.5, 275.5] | 10.8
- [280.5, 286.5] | 11.1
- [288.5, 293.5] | 11.8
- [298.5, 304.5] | 10.1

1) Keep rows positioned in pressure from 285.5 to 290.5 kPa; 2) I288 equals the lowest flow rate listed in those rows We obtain 10.9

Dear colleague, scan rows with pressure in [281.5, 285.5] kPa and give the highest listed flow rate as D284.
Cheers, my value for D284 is 11.7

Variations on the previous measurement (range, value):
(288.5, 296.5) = 13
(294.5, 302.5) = 12.2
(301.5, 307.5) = 11.1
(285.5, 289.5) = 11.8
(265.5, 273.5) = 11.9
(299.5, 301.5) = 10.9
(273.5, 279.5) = 12.4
